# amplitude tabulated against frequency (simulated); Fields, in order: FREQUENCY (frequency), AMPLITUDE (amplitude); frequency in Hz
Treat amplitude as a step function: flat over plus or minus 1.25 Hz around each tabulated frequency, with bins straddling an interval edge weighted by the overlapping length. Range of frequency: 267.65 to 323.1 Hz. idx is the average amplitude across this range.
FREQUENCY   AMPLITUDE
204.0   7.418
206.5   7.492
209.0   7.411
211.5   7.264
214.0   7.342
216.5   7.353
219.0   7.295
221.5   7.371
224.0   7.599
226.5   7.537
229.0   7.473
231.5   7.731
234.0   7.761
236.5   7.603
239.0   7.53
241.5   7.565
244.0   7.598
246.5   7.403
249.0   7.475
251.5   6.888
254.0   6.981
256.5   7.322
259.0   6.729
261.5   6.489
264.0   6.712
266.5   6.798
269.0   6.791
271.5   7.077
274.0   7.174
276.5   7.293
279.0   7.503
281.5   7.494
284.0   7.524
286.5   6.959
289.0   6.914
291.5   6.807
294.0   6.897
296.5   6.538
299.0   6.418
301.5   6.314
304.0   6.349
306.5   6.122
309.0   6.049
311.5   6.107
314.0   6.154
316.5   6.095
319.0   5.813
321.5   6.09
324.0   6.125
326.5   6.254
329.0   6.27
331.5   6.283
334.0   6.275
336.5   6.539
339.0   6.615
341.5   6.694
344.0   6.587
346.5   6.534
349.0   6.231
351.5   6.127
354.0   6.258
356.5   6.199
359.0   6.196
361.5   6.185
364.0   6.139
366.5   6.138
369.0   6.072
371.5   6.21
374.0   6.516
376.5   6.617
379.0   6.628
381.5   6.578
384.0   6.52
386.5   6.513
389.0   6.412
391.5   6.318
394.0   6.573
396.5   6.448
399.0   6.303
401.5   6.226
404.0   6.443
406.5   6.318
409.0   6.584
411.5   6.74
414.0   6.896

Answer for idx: 6.66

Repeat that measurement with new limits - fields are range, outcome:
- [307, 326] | 6.07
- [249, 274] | 6.91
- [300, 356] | 6.27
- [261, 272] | 6.77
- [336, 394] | 6.39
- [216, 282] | 7.28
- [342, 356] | 6.36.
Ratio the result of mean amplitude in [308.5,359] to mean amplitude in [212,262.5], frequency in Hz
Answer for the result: 0.9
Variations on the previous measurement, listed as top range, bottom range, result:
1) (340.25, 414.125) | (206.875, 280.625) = 0.88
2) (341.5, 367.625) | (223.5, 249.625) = 0.83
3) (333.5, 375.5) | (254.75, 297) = 0.90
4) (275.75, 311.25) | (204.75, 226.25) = 0.92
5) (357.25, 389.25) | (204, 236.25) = 0.85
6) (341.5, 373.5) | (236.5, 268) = 0.88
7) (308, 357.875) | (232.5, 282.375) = 0.87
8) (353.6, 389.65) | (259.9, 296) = 0.90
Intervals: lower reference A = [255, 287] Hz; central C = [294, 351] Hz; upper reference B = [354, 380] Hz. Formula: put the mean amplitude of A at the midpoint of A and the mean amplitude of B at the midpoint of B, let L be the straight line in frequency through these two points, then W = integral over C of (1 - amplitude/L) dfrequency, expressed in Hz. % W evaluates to 2.9 Hz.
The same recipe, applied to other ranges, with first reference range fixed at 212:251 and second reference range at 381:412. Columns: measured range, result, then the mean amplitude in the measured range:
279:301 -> 0.5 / 6.95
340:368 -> 1.7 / 6.3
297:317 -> 2.3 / 6.22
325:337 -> 1.0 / 6.31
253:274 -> 1.2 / 6.88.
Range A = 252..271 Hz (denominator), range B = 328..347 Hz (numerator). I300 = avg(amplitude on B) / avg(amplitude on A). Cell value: 0.9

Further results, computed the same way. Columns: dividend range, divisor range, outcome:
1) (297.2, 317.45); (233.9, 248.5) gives 0.82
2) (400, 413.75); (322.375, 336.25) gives 1.04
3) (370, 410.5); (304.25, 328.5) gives 1.06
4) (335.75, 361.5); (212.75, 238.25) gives 0.85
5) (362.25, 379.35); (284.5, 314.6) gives 0.97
